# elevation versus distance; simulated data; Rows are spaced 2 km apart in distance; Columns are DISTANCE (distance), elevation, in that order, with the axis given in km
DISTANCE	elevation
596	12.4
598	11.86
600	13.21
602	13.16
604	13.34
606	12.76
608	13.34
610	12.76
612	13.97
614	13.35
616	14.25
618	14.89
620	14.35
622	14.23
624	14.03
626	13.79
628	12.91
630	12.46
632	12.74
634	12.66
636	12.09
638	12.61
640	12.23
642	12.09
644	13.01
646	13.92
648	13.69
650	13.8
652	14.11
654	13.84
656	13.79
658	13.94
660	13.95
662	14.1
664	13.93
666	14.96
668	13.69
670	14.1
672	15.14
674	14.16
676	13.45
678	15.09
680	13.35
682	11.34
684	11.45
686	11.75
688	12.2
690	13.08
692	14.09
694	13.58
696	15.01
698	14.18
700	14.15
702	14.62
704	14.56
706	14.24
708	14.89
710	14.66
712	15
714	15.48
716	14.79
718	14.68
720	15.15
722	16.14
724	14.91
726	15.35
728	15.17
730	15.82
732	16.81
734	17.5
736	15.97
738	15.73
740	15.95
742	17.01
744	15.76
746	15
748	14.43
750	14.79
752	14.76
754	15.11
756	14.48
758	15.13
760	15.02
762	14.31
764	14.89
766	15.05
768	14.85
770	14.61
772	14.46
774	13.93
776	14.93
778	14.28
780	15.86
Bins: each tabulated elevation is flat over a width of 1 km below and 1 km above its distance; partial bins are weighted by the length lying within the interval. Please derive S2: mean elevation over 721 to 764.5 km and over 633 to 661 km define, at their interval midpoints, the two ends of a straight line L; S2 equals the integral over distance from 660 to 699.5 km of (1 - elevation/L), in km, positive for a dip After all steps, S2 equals 1.07 km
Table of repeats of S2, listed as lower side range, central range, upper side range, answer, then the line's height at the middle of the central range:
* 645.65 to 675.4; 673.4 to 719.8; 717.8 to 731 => 2.8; 14.8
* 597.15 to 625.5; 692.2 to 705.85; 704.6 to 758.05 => 0.5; 14.9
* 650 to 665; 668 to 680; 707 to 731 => 0.0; 14.3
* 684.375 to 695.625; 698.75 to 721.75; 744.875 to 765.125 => -2.1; 13.5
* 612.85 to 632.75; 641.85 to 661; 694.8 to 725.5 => 0.5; 14.1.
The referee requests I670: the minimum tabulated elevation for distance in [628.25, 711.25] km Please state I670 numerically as 11.34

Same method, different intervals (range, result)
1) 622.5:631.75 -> 12.46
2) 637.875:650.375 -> 12.09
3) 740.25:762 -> 14.31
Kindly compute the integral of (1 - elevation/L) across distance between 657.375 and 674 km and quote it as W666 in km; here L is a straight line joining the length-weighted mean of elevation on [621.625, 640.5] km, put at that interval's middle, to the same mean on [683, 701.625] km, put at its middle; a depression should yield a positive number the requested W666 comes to -1.3 km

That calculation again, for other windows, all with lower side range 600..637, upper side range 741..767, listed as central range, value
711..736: -1.5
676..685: 0.8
